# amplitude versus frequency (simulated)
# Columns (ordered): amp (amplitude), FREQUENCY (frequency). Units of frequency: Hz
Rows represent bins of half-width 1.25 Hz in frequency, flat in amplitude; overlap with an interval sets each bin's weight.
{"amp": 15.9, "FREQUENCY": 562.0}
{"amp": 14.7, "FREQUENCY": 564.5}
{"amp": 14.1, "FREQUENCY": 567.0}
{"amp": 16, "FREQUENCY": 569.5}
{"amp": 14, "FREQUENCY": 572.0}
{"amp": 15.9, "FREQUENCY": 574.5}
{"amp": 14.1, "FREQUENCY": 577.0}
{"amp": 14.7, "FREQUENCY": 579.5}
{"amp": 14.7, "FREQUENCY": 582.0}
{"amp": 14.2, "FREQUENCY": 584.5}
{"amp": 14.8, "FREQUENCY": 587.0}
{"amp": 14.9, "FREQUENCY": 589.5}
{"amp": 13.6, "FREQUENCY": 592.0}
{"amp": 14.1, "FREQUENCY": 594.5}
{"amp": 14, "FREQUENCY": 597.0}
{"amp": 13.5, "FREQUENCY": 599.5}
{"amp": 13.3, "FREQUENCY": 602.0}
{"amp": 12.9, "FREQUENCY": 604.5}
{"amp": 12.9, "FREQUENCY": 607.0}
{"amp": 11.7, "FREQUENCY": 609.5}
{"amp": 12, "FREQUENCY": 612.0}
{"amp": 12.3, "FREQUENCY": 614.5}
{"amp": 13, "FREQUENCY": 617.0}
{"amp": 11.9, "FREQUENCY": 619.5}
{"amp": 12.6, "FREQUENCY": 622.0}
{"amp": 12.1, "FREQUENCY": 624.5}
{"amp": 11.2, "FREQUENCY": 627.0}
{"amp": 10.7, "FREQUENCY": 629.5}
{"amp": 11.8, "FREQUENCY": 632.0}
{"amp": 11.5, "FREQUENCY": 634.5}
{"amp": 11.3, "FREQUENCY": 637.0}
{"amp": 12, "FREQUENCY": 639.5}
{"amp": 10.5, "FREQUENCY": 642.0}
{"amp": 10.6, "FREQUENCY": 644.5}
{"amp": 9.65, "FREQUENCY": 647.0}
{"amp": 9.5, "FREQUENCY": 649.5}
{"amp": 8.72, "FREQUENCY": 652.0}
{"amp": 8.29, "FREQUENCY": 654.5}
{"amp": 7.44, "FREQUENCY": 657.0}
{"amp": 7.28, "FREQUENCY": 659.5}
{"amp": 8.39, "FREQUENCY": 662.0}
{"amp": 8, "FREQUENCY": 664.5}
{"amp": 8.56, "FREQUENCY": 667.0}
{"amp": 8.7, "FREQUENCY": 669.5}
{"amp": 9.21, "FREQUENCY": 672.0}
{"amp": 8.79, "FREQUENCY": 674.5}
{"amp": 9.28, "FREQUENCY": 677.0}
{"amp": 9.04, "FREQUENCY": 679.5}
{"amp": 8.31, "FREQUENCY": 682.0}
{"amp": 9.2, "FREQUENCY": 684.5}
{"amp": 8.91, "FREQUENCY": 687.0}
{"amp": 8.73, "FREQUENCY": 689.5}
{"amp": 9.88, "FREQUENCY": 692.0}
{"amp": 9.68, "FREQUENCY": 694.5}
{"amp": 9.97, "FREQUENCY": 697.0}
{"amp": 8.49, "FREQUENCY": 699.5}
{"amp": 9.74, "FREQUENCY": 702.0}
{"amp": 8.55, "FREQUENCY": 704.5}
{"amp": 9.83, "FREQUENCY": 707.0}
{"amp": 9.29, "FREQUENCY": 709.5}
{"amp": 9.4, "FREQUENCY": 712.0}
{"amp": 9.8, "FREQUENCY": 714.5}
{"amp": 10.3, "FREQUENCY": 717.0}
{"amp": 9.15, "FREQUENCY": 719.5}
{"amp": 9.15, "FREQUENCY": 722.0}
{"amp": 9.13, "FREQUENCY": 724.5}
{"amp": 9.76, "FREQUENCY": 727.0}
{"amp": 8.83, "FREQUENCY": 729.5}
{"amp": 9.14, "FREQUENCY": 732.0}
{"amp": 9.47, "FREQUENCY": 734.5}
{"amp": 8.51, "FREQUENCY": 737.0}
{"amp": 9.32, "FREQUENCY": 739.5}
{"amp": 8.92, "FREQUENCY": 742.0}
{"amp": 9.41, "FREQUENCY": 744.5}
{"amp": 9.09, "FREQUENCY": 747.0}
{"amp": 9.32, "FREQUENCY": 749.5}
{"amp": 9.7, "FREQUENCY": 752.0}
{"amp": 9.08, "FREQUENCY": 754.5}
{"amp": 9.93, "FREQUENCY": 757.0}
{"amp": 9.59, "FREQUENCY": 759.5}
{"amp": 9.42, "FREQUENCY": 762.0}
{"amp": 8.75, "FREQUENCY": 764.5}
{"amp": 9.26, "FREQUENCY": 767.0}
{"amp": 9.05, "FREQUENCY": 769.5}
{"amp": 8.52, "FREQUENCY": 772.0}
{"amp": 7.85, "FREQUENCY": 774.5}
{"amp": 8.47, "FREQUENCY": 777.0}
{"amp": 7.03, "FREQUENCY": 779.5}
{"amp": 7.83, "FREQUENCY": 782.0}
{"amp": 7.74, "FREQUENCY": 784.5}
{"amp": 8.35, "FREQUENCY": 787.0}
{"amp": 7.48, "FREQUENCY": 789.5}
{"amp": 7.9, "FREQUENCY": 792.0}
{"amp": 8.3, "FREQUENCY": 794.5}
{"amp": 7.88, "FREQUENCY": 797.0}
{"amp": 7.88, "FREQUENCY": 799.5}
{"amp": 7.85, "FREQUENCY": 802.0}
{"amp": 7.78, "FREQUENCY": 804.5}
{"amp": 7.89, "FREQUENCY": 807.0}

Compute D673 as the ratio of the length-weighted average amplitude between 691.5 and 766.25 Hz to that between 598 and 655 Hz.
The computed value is 0.8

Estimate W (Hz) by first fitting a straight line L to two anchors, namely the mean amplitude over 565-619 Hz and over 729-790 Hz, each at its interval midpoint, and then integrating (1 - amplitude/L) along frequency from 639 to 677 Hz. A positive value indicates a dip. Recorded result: 9.2 Hz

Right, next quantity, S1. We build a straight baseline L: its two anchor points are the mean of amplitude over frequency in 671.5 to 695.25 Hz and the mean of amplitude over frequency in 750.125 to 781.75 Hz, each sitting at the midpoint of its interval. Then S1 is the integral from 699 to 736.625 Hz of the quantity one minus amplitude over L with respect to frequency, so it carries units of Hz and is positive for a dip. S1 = -1.4 Hz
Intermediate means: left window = 9.09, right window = 8.86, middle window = 9.33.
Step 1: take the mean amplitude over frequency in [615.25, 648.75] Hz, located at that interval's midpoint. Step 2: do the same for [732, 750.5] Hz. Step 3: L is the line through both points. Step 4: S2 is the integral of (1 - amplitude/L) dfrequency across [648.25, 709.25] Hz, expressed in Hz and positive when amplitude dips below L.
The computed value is 9.2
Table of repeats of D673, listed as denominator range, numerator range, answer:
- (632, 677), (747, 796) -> 0.92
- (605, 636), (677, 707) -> 0.76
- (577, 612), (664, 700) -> 0.66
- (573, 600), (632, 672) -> 0.65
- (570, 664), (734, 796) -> 0.72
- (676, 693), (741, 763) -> 1.04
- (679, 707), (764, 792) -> 0.89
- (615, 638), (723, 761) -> 0.79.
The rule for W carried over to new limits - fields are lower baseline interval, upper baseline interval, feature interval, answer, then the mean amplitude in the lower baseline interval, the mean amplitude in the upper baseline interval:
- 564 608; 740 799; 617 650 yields 3.92 Hz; 14.2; 8.65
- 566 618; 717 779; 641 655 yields 2.95 Hz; 13.8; 9.12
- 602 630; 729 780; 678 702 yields 3.04 Hz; 12.2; 9.01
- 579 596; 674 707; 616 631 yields 0.82 Hz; 14.4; 9.16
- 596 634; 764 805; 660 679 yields 4.02 Hz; 12.4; 8.11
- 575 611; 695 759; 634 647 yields 1.31 Hz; 13.8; 9.34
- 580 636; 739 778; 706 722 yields 1.00 Hz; 12.9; 9.1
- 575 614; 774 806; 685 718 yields 3.41 Hz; 13.7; 7.87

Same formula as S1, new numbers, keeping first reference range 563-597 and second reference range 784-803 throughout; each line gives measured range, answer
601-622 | 1.7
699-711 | 1.6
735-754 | 0.5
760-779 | -0.1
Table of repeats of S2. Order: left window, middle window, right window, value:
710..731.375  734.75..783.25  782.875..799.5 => -1.63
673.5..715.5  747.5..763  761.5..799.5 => -1.77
